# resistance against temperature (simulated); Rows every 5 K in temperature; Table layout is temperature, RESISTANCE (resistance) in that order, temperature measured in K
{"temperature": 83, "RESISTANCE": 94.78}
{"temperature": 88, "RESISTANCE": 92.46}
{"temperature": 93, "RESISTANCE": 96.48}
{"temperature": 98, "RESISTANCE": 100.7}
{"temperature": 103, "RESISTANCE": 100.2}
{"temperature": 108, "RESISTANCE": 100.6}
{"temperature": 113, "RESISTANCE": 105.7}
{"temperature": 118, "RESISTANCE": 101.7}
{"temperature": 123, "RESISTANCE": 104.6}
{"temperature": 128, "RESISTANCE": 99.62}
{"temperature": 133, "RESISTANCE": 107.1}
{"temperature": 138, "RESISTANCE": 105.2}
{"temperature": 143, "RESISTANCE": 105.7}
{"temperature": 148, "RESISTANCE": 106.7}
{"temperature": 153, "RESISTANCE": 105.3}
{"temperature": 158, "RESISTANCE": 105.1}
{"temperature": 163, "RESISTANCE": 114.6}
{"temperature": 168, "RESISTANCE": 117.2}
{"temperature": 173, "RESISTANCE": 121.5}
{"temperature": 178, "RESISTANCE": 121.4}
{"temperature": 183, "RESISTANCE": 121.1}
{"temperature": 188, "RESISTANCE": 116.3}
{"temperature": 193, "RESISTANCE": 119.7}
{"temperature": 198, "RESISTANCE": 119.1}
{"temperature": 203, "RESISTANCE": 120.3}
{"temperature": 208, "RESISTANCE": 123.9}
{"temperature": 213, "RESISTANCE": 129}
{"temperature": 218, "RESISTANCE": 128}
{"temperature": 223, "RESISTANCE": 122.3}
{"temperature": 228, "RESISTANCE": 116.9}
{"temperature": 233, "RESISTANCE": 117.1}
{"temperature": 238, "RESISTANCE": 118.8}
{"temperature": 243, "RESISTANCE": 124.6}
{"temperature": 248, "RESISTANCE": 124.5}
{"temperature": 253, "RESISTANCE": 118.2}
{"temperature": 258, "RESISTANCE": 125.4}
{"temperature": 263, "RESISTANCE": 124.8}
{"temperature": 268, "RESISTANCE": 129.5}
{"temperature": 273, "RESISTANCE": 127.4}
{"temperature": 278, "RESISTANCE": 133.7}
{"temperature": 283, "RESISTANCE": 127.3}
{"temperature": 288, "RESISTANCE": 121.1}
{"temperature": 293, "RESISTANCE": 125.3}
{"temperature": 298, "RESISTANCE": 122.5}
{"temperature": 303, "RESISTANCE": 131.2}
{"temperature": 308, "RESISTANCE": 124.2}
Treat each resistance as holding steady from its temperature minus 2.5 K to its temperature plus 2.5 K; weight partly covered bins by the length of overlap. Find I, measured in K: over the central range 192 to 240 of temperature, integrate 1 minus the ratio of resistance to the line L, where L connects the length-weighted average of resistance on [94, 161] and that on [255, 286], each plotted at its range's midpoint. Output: -1.3 K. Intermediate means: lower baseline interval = 104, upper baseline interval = 128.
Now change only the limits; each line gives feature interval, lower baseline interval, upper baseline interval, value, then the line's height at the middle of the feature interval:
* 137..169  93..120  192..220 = 0.97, 112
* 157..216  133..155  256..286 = -3.25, 113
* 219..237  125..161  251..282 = 0.06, 120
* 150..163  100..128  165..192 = 0.75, 114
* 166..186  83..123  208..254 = -1.36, 113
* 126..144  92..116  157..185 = 0.69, 109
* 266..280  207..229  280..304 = -0.56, 125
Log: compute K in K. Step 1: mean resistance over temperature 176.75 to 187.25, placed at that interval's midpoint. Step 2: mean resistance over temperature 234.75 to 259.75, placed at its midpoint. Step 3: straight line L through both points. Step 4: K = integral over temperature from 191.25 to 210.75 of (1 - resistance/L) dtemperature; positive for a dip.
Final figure 0.0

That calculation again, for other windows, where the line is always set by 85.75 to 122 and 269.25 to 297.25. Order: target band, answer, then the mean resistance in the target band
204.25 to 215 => -0.9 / 126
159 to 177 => -1.2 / 117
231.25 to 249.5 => -0.1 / 121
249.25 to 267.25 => -0.1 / 124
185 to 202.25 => -0.8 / 119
